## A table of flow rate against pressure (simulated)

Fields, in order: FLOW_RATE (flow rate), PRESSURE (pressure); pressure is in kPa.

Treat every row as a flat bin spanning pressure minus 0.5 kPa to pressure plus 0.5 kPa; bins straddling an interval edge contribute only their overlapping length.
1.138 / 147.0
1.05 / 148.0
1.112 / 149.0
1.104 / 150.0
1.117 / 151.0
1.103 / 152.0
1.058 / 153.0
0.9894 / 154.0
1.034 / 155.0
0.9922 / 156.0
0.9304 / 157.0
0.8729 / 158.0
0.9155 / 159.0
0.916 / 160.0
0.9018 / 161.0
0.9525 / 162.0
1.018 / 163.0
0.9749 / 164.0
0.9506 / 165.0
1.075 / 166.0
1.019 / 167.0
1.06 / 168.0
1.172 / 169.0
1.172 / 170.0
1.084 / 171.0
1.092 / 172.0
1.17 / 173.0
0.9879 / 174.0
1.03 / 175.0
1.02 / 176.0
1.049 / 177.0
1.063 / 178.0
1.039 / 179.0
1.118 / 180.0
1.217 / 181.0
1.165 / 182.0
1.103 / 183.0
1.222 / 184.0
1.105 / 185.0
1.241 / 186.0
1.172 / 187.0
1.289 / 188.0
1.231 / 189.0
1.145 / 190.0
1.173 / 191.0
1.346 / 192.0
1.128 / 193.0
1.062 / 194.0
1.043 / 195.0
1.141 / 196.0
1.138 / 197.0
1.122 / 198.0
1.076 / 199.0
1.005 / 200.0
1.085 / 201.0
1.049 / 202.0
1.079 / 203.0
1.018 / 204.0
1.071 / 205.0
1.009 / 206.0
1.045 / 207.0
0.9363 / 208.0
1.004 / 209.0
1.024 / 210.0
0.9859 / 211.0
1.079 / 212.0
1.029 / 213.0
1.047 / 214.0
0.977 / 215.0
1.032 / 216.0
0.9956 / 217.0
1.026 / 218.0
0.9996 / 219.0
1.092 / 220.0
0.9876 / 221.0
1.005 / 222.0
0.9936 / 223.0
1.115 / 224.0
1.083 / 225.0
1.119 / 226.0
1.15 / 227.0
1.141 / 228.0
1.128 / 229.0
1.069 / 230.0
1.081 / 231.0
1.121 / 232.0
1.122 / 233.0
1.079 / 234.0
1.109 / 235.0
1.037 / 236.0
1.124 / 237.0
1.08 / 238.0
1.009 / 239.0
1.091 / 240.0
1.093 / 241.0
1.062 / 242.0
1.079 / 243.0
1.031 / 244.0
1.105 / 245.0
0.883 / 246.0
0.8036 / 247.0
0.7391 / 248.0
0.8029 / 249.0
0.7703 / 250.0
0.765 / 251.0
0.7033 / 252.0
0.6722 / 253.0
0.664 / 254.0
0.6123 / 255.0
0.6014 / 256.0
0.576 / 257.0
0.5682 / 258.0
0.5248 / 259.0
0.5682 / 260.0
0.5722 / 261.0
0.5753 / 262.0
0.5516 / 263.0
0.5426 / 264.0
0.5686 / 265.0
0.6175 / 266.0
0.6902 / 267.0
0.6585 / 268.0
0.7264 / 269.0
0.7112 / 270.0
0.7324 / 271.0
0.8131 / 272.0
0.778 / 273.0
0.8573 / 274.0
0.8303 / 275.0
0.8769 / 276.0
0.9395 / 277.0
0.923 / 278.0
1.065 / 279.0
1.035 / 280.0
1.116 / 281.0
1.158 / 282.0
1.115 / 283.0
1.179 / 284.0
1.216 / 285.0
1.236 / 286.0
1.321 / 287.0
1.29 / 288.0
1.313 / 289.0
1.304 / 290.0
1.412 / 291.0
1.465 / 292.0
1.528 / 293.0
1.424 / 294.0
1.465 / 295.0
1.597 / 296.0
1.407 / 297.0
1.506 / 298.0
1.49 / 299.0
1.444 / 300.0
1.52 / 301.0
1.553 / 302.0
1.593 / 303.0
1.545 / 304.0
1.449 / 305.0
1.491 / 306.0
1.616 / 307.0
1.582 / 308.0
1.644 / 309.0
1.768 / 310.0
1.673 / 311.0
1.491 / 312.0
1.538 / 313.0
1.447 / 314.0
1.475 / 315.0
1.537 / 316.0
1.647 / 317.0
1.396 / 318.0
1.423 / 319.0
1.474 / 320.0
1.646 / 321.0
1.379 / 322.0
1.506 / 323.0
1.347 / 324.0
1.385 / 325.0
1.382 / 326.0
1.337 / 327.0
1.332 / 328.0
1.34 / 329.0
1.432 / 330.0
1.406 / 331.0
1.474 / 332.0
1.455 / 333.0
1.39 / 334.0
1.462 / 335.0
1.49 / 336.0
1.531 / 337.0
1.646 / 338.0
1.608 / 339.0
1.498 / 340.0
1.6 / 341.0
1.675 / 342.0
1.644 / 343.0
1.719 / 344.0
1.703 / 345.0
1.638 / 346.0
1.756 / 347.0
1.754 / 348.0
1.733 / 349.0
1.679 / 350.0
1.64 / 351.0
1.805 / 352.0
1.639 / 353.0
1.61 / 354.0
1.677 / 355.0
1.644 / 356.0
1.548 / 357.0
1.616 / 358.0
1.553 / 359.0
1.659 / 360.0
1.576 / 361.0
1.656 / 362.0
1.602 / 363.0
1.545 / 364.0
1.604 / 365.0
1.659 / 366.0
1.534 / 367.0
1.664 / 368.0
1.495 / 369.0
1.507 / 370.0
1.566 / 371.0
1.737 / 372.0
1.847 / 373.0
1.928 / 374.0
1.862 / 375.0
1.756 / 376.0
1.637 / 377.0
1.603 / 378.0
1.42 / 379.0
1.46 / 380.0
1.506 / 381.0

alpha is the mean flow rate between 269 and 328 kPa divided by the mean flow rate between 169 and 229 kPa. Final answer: 1.22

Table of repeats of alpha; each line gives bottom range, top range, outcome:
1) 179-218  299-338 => 1.36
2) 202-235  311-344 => 1.41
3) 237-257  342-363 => 1.91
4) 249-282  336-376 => 2.25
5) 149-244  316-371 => 1.46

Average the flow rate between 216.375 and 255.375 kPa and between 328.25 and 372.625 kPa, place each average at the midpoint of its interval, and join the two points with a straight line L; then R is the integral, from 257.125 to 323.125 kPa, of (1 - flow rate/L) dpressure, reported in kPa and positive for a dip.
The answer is 5.36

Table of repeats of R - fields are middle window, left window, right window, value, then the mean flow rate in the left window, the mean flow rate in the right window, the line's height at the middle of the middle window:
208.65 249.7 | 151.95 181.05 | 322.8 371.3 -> 6.00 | 1.03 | 1.57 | 1.22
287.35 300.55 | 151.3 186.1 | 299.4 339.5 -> -0.11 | 1.05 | 1.5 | 1.42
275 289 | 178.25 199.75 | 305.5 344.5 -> 2.89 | 1.15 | 1.51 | 1.4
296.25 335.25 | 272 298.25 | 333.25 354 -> -2.01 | 1.2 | 1.63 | 1.42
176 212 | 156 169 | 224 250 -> -3.65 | 0.975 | 1.04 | 1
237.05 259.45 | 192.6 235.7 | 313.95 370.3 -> 6.62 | 1.06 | 1.56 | 1.19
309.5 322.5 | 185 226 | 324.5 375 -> -0.54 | 1.08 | 1.59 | 1.47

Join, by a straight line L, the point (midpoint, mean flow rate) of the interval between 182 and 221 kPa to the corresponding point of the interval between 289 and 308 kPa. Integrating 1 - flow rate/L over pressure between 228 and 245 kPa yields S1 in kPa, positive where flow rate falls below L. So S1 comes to 2.0 kPa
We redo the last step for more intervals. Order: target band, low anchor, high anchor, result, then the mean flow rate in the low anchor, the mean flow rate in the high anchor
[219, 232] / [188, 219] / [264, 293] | -0.3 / 1.07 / 0.999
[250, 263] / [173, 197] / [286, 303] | 6.9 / 1.14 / 1.44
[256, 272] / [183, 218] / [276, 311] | 8.3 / 1.09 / 1.37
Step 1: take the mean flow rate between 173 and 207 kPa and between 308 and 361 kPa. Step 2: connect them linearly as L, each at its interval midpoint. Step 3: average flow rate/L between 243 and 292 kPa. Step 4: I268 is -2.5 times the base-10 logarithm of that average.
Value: 0.489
